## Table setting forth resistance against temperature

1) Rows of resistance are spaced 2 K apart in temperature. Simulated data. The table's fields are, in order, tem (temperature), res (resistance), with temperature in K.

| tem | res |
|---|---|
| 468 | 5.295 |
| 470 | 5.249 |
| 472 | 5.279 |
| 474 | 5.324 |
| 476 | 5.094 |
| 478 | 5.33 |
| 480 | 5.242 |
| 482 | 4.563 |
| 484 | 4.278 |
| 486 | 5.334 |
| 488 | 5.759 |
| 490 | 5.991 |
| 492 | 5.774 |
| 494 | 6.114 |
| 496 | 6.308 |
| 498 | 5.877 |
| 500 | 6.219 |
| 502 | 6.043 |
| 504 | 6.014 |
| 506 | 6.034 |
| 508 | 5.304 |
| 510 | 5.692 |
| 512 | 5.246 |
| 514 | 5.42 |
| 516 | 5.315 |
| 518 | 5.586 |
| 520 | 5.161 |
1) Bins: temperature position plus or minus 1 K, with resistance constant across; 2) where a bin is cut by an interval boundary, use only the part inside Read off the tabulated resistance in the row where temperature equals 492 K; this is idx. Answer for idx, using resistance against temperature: 5.774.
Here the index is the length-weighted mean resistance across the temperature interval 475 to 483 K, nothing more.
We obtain 5.06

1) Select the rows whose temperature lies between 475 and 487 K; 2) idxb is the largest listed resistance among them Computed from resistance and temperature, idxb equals 5.334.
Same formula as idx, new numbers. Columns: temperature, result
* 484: 4.278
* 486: 5.334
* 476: 5.094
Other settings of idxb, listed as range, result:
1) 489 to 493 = 5.991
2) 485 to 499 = 6.308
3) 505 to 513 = 6.034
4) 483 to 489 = 5.759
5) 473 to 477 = 5.324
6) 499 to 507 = 6.219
